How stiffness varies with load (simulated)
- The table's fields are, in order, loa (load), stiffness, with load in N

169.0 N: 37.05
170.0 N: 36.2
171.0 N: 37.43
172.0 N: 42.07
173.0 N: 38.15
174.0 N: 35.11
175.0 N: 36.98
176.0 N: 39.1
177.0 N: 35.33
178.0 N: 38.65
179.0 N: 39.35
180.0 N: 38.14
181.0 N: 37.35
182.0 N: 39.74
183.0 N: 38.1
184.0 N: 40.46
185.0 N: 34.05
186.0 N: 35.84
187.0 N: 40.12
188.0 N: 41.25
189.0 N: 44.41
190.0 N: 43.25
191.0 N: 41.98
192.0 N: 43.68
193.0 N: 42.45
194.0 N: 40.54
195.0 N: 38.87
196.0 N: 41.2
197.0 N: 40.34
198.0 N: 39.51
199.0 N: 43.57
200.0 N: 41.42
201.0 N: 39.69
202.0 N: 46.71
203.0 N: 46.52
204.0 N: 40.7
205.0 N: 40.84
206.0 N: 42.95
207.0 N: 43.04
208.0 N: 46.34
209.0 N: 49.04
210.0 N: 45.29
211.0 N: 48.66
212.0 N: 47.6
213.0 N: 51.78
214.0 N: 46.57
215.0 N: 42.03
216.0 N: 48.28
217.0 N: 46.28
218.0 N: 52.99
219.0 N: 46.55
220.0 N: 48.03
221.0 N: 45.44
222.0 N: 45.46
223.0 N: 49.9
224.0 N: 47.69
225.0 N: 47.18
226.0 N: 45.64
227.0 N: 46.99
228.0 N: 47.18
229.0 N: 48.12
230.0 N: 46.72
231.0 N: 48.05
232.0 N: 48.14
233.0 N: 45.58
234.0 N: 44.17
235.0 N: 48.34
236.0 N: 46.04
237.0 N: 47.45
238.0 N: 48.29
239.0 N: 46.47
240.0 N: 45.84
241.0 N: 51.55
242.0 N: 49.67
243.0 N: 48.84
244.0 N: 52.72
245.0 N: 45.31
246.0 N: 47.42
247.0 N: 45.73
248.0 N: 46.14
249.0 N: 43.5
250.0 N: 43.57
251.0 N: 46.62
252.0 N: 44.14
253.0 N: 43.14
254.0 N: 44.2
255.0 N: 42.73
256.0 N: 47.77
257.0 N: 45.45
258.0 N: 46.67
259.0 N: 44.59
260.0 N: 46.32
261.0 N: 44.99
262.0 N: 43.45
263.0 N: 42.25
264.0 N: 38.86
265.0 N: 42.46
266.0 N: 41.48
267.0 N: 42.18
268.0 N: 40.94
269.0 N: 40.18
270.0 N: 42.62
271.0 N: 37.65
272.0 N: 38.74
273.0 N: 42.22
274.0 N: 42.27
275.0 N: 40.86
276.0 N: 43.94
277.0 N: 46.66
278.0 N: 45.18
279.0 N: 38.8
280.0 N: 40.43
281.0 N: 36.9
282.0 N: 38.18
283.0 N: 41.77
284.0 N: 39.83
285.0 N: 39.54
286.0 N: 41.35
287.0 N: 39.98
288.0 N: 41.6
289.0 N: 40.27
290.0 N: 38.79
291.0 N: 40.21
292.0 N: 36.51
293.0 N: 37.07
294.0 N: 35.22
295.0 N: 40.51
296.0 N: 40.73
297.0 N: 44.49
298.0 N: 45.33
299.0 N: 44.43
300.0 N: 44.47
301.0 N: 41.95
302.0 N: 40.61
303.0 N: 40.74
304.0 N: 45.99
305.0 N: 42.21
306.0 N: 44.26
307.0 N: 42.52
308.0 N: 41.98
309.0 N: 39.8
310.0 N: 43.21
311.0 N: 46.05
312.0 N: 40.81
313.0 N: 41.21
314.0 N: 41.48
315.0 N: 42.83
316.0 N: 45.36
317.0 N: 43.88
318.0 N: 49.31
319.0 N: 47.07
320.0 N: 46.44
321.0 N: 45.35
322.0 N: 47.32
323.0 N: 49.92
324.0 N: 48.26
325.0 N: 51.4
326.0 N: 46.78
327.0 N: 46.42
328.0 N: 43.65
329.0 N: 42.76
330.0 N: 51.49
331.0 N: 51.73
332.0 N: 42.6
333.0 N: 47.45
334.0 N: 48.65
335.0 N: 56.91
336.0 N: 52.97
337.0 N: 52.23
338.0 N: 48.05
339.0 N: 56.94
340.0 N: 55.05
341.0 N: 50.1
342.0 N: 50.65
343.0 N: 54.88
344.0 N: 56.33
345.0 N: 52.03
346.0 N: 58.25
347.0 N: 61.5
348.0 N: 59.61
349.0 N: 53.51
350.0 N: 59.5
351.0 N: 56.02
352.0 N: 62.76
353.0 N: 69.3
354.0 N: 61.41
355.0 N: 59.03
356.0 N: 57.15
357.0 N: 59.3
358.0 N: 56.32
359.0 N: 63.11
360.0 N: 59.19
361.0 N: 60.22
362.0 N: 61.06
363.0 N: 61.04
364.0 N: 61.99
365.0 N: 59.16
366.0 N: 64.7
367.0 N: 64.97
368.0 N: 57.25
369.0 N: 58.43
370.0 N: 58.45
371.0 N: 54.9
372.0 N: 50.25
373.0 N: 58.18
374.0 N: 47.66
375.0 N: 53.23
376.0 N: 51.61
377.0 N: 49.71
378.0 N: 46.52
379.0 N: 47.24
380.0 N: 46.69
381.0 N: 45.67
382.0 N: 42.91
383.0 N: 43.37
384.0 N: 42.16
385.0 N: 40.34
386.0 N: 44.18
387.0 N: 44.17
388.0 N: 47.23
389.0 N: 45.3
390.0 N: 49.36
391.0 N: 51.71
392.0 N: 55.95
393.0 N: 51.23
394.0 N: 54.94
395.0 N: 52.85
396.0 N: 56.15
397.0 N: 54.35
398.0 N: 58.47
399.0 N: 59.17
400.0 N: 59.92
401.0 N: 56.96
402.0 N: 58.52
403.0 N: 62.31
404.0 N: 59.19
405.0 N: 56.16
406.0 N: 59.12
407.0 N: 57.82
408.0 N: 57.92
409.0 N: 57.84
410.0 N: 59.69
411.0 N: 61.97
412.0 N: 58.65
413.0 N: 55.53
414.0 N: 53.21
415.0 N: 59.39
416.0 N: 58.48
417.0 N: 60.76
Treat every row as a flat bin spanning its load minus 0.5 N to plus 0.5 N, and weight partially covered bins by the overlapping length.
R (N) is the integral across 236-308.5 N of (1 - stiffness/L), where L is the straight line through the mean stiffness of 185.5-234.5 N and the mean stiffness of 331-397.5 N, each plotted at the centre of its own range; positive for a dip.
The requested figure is 8.0 N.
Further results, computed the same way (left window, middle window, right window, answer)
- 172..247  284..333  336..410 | 7.0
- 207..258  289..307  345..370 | 4.1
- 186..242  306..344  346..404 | 3.3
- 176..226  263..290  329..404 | 4.1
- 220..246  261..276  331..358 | 2.6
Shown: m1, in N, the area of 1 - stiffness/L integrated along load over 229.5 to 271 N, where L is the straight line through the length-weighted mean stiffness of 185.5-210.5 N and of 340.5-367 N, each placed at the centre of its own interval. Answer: 2.2 N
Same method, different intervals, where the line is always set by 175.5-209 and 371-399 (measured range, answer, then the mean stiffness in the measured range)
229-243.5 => -1.6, 47.5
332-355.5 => -3.8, 55.5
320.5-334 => -0.1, 47.4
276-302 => 2.5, 40.9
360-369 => -2.3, 61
